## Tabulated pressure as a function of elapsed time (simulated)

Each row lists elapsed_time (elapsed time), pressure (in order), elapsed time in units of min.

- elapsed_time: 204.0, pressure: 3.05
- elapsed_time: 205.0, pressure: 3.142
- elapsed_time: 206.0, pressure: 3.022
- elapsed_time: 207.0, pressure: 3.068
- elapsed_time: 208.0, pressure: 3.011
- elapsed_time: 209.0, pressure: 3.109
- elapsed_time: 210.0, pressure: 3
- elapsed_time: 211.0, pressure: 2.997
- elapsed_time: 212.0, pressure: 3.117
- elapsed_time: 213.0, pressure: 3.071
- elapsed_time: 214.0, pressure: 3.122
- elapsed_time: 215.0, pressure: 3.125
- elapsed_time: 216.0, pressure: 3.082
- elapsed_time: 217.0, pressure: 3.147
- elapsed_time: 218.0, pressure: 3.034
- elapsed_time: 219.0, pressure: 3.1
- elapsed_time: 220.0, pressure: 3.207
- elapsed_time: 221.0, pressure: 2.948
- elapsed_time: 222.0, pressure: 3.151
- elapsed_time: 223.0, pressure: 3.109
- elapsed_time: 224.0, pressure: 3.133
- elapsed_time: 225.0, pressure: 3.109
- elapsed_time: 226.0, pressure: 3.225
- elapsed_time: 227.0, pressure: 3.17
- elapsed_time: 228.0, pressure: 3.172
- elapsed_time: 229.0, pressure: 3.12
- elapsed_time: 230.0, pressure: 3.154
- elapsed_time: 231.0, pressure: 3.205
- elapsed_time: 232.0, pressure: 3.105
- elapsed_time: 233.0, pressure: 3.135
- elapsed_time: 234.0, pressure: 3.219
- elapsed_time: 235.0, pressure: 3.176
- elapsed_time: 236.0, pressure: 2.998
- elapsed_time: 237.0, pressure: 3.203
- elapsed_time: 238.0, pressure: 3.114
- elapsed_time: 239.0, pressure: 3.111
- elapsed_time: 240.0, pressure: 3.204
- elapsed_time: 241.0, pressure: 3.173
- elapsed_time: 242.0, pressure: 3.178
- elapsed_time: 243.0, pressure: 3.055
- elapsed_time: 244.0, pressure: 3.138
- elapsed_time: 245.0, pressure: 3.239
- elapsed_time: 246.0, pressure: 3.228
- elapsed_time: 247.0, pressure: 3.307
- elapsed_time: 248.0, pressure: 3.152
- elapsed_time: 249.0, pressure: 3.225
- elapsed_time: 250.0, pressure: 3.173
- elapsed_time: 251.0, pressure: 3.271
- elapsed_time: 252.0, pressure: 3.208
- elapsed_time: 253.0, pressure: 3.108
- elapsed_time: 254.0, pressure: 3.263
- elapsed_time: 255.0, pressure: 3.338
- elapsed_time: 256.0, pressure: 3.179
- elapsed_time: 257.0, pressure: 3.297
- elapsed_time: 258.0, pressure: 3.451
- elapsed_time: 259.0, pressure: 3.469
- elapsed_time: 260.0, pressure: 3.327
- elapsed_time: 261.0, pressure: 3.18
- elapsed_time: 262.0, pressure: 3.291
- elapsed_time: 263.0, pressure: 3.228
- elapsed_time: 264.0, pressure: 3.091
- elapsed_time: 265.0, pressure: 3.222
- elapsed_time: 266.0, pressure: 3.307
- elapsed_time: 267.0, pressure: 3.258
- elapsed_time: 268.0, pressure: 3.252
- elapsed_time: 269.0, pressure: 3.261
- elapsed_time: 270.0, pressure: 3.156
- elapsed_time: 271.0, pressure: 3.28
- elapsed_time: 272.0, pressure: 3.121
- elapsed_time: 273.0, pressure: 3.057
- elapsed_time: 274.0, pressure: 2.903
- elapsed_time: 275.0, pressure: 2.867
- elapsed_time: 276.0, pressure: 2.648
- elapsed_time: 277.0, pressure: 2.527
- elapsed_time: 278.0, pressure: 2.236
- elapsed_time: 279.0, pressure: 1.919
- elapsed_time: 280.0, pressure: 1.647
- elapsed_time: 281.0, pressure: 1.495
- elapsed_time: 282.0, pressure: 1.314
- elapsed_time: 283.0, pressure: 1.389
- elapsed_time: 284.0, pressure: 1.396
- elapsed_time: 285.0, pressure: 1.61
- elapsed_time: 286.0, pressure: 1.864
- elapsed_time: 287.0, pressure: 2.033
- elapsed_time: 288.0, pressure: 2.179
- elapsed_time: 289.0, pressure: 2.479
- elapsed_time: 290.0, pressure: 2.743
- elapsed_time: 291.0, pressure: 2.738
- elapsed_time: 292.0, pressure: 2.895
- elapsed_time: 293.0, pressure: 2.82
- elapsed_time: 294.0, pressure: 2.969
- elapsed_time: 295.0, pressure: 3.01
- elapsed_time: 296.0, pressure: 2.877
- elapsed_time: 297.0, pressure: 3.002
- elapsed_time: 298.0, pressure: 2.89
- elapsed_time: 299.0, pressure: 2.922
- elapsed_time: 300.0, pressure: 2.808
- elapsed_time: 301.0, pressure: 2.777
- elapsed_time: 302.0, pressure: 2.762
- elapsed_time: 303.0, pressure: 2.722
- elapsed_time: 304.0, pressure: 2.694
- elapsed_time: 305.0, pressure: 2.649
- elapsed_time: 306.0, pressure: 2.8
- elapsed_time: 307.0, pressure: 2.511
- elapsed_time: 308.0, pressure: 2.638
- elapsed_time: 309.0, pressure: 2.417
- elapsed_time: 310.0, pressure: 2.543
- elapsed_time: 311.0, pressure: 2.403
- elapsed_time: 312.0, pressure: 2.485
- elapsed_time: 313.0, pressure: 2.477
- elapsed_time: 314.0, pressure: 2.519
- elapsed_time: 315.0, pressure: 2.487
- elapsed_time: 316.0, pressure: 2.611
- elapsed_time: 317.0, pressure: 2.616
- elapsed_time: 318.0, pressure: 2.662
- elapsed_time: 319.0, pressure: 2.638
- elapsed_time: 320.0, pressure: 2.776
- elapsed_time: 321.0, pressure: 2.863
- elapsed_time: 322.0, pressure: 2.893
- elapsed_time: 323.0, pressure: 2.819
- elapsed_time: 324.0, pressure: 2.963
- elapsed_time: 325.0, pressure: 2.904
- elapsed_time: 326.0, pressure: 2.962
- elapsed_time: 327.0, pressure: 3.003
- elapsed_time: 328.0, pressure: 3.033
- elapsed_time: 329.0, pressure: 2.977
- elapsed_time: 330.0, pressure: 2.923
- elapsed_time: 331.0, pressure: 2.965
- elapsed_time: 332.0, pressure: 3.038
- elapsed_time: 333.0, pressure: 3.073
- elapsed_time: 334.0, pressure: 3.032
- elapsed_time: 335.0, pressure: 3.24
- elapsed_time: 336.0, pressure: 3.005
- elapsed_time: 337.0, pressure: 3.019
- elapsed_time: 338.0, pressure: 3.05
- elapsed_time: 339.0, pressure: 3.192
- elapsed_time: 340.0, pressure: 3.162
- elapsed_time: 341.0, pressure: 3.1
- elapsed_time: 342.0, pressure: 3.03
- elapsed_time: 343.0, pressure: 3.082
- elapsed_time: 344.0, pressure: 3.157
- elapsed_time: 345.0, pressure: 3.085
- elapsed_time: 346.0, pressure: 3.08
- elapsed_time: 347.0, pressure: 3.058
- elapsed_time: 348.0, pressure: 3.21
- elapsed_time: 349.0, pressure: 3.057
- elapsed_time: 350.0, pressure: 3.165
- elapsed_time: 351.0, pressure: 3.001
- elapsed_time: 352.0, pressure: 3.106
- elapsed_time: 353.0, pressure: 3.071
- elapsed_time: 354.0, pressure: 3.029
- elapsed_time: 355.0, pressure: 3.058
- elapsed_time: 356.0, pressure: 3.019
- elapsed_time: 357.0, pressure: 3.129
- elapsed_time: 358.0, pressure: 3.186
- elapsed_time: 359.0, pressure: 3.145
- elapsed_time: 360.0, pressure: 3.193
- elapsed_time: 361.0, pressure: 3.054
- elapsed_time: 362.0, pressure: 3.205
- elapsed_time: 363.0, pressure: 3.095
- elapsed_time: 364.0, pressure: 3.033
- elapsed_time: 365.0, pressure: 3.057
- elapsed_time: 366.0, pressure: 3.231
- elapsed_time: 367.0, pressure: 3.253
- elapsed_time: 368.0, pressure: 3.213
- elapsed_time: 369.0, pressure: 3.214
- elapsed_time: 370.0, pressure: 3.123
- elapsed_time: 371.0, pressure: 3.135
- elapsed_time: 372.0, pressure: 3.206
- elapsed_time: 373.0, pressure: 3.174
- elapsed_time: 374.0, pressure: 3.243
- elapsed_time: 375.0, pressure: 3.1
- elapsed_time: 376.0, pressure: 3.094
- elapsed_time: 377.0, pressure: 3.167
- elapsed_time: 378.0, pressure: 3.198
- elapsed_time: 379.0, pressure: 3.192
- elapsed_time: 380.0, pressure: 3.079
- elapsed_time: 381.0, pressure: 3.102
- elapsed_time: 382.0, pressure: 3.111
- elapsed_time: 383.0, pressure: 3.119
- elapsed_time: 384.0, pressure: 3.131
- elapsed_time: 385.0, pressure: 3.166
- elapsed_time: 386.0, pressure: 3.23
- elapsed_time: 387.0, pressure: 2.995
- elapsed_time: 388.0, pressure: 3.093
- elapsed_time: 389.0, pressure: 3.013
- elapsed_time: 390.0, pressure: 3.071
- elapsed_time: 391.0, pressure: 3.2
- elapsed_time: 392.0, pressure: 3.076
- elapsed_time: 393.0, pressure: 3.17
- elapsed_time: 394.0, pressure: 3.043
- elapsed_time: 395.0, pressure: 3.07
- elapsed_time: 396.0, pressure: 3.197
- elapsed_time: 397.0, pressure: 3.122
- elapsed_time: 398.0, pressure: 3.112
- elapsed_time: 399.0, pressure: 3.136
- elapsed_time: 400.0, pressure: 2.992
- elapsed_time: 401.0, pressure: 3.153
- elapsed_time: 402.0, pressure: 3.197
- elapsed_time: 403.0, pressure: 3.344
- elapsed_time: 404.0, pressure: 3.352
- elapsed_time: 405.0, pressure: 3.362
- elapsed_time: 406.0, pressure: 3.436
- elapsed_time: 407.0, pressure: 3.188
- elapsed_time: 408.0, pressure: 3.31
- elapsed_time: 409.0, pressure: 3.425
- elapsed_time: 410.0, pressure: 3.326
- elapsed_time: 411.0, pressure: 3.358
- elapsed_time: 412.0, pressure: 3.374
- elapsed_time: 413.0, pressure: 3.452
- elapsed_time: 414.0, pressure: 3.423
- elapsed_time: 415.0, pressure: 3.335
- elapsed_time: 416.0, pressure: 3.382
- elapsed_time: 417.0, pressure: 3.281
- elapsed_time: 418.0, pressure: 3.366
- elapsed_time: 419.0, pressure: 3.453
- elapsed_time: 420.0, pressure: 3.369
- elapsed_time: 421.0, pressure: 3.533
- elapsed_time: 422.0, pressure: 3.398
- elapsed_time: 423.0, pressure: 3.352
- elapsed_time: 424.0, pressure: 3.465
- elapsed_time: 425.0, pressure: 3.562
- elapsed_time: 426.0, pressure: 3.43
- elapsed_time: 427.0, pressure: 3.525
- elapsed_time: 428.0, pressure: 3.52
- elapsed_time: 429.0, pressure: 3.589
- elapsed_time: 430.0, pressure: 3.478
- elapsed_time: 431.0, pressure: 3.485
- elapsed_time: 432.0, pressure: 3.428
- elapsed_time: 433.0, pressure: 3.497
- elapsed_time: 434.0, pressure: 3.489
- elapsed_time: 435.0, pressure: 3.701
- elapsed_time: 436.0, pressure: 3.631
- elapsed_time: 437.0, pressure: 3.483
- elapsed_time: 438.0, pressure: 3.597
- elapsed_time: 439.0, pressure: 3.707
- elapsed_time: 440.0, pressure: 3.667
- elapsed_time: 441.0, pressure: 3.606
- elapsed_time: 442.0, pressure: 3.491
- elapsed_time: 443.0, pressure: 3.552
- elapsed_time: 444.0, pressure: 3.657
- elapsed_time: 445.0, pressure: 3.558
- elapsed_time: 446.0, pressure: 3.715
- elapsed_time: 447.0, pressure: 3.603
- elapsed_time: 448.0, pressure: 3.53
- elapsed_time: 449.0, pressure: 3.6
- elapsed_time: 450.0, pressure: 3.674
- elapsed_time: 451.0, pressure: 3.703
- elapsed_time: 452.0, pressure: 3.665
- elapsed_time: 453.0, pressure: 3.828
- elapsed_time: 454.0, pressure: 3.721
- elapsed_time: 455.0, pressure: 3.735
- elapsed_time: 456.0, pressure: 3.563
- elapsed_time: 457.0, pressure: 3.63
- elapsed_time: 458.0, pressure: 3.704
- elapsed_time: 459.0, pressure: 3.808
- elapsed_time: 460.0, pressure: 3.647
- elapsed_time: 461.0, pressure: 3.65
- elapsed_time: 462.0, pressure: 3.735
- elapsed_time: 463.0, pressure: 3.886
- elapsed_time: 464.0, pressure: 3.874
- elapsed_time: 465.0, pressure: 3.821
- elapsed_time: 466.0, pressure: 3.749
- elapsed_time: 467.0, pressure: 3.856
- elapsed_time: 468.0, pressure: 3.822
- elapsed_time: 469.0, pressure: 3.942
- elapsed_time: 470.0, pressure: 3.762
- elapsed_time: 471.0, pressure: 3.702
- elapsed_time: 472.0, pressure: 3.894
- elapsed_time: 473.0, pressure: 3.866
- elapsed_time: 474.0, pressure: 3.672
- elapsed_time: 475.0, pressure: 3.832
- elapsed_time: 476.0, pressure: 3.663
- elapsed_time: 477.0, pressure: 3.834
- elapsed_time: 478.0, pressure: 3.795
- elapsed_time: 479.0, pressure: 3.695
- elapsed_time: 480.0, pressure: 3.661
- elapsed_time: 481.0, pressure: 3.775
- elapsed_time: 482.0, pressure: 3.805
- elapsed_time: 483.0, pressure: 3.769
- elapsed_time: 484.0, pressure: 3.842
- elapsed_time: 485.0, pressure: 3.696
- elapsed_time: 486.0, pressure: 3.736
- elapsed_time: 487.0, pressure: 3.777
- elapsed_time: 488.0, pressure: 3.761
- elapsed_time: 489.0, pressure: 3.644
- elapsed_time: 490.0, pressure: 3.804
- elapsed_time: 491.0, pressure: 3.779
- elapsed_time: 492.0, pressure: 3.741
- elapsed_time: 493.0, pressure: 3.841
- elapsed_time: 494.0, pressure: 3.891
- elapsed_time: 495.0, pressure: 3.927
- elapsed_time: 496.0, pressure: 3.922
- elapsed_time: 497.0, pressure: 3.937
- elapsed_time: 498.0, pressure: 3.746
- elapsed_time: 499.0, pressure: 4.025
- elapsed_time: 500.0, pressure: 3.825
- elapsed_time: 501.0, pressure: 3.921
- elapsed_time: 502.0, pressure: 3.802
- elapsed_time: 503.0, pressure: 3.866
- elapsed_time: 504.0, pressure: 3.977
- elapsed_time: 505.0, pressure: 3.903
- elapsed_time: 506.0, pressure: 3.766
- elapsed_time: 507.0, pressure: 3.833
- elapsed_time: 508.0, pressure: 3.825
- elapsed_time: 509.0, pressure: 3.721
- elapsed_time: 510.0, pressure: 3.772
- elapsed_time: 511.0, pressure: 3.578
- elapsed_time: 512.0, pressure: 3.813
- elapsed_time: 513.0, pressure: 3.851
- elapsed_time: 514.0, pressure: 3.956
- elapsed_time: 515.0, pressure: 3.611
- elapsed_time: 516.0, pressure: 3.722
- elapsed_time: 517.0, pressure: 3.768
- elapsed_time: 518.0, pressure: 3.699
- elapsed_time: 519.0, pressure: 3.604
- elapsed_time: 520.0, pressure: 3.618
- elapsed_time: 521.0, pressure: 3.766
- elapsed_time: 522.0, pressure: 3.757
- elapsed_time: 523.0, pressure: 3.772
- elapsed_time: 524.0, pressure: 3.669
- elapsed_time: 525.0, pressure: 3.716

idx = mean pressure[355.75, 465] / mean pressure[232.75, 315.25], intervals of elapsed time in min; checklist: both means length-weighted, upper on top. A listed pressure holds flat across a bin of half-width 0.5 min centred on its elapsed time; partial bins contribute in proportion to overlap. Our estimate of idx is 1.2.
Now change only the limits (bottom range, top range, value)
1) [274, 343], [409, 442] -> 1.31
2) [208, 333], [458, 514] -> 1.32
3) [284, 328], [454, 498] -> 1.42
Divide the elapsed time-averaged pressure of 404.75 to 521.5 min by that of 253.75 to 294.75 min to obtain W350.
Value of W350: 1.35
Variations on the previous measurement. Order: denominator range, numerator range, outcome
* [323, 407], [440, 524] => 1.21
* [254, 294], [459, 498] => 1.40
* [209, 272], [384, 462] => 1.08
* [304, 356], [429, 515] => 1.29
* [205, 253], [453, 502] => 1.21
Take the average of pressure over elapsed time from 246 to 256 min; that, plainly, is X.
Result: 3.22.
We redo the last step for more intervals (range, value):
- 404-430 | 3.41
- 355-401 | 3.13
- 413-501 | 3.67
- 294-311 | 2.75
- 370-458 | 3.37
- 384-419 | 3.23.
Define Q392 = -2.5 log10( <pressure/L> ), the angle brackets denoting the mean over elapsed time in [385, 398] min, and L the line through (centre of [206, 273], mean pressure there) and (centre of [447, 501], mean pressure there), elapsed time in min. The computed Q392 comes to 0.15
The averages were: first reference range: 3.17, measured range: 3.11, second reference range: 3.77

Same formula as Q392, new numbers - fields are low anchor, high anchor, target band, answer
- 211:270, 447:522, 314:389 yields 0.13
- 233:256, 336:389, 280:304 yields 0.29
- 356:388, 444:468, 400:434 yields 0.02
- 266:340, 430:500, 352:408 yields 0.01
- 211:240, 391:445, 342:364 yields 0.07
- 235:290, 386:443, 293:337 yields 0.09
